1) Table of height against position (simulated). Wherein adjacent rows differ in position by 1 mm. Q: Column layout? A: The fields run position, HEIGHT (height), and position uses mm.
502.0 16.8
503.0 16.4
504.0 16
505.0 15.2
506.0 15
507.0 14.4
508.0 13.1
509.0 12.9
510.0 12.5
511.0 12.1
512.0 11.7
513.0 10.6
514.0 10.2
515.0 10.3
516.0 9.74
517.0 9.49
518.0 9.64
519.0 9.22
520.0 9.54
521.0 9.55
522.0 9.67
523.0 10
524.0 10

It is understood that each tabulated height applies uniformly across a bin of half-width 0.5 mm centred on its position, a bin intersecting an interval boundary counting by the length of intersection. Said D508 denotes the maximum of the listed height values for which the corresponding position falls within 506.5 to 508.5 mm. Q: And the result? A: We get 14.4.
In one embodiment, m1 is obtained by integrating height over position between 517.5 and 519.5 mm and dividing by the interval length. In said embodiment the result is 9.43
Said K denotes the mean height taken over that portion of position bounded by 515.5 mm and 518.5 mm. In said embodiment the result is 9.62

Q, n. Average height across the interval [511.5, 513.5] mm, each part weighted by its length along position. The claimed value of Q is 11.1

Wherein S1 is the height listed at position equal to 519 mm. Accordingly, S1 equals 9.22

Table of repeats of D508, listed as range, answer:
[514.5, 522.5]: 10.3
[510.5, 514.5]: 12.1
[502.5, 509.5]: 16.4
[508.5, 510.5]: 12.9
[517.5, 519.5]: 9.64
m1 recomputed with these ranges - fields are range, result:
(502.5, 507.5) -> 15.4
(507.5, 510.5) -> 12.8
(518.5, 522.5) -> 9.49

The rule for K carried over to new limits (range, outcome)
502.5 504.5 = 16.2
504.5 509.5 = 14.1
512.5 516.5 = 10.2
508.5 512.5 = 12.3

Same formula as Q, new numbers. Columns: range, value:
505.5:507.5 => 14.7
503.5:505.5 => 15.6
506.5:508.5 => 13.8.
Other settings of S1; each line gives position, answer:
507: 14.4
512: 11.7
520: 9.54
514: 10.2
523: 10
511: 12.1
